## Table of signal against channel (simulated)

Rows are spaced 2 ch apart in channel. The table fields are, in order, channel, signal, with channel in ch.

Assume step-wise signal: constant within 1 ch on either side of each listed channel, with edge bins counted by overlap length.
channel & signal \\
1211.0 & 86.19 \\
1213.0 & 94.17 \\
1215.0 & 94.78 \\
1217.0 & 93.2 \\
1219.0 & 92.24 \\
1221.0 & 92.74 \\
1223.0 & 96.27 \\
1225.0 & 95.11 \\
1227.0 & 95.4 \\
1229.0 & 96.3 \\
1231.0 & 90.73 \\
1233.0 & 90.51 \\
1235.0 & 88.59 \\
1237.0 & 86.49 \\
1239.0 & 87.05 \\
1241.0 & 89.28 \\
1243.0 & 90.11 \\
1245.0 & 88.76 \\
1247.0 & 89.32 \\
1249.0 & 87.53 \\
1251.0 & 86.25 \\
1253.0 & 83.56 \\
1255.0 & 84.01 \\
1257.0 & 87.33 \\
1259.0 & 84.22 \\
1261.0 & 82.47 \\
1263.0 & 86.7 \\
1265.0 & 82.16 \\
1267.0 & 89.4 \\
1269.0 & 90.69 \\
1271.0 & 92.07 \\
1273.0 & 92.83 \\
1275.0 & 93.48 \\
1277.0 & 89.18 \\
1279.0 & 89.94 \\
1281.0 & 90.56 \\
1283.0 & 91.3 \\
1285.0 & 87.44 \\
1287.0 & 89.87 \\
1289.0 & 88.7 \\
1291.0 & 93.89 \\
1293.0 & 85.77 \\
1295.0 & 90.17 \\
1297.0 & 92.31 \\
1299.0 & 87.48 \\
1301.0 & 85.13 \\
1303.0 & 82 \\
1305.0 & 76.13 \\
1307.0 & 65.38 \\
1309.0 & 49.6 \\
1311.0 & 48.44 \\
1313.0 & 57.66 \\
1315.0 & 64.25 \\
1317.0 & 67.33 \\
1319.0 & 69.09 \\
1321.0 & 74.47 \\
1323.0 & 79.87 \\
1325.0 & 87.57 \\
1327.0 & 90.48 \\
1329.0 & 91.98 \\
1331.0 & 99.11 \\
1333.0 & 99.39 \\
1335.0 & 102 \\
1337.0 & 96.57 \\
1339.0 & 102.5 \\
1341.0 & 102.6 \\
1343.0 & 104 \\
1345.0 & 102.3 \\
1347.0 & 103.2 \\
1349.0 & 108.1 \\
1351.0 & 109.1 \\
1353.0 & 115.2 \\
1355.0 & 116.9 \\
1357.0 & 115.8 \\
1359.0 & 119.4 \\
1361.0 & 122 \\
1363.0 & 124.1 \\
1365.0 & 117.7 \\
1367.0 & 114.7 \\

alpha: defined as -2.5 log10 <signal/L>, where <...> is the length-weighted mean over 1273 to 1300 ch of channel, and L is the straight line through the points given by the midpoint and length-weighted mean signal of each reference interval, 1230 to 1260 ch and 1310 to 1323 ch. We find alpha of -0.21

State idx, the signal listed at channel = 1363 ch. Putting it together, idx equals 124.1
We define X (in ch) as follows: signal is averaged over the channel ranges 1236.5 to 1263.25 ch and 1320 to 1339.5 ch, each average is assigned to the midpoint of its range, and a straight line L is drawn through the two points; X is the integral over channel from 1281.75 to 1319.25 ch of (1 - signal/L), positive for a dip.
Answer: 5.1 ch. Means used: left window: 86.7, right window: 92.1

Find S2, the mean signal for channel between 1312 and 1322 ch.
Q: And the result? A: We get 66.6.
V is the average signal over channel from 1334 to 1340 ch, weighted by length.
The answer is 100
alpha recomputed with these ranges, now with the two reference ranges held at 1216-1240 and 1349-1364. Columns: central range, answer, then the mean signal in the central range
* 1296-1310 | 0.35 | 76.9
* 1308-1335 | 0.40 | 76.3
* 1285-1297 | 0.16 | 89.7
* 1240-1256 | 0.10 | 87.4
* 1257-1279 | 0.13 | 88.3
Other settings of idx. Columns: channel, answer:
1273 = 92.83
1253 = 83.56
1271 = 92.07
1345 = 102.3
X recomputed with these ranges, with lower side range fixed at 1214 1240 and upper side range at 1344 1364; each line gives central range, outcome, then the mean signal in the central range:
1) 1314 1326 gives 3.8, 73.8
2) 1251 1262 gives 1.4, 84.5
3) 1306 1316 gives 4.6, 57.1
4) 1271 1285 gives 1.4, 91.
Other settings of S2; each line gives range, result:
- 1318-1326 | 77.8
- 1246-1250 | 88.4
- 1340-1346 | 103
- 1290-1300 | 89.9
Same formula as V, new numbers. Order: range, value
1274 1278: 91.3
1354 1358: 116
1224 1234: 93.6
